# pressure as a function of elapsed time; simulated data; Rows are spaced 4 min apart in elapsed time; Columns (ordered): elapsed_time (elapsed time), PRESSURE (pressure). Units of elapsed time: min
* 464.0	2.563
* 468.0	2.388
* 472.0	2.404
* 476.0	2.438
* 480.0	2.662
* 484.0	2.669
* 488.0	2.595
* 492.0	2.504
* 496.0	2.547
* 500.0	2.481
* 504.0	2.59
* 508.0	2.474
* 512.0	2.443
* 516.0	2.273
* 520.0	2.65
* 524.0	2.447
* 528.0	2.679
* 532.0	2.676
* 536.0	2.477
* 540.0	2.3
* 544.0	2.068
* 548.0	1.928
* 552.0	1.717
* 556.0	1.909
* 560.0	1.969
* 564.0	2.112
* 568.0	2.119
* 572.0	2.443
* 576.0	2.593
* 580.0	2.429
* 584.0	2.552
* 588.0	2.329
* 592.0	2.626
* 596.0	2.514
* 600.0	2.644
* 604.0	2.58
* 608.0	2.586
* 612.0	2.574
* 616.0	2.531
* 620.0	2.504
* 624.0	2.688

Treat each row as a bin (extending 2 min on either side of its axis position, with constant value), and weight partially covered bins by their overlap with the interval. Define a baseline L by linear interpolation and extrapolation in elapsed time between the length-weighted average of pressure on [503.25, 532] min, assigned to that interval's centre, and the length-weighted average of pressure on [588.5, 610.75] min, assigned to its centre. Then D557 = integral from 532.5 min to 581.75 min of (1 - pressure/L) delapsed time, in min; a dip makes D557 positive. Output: 6.9 min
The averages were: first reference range 2.52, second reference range 2.57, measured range 2.19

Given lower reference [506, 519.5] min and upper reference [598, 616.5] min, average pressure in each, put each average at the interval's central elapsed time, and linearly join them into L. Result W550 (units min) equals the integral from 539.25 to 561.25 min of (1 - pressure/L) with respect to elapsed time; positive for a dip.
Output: 4.6 min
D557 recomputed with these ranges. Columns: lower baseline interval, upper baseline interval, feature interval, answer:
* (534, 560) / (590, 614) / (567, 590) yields -0.6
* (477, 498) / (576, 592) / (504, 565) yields 6.0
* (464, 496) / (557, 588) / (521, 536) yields -1.1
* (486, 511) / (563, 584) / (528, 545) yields 0.1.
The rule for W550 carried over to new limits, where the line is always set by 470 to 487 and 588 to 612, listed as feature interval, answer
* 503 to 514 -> 0.25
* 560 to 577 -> 2.00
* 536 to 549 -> 1.97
